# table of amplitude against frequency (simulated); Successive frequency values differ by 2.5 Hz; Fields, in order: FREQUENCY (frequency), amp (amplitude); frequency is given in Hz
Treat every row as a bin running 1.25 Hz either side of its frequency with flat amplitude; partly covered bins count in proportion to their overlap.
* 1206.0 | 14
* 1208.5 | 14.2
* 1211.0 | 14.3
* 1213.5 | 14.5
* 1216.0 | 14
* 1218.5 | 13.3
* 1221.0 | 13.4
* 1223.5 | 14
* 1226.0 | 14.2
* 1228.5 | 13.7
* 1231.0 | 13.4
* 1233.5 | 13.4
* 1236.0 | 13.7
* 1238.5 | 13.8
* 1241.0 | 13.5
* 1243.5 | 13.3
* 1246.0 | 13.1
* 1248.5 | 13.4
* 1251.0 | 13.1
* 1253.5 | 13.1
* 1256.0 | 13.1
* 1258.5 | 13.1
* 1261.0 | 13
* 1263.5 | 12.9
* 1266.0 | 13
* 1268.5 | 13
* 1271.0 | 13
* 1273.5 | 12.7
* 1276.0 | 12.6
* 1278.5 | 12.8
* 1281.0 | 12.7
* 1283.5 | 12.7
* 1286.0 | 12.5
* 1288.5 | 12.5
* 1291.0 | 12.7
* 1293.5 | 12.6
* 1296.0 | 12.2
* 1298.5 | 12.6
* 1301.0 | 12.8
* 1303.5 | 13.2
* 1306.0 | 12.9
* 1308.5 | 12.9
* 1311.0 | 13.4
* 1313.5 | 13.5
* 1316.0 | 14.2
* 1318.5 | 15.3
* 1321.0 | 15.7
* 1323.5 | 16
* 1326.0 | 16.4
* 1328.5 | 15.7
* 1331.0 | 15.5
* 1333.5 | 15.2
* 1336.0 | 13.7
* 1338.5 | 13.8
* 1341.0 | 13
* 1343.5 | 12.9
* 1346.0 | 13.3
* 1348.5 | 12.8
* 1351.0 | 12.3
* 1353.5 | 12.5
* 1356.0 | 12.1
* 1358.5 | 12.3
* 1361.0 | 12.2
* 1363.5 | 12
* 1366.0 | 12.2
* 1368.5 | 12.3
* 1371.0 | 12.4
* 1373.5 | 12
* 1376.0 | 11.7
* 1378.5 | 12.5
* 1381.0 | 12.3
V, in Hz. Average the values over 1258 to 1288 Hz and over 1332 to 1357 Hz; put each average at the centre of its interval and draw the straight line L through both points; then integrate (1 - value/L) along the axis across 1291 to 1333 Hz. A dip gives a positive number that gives -3.2 Hz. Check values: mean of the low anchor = 12.8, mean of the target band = 14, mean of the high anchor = 13.2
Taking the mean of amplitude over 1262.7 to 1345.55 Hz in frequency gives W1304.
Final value 13.5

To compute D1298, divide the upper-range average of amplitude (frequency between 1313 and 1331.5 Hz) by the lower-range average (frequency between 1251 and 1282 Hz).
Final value 1.2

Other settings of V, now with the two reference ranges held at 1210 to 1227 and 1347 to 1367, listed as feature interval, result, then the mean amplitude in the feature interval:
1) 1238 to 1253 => 0.3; 13.3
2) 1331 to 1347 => -1.6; 13.8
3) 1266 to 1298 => 1.3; 12.7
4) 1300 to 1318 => -0.7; 13.4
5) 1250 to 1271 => 0.7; 13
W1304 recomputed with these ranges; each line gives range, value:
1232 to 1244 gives 13.6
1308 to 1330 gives 14.9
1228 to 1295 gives 13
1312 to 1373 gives 13.6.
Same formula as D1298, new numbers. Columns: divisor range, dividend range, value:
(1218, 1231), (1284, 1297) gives 0.91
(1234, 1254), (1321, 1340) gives 1.13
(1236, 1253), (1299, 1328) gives 1.06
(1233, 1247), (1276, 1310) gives 0.94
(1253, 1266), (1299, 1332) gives 1.10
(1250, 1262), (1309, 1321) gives 1.08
